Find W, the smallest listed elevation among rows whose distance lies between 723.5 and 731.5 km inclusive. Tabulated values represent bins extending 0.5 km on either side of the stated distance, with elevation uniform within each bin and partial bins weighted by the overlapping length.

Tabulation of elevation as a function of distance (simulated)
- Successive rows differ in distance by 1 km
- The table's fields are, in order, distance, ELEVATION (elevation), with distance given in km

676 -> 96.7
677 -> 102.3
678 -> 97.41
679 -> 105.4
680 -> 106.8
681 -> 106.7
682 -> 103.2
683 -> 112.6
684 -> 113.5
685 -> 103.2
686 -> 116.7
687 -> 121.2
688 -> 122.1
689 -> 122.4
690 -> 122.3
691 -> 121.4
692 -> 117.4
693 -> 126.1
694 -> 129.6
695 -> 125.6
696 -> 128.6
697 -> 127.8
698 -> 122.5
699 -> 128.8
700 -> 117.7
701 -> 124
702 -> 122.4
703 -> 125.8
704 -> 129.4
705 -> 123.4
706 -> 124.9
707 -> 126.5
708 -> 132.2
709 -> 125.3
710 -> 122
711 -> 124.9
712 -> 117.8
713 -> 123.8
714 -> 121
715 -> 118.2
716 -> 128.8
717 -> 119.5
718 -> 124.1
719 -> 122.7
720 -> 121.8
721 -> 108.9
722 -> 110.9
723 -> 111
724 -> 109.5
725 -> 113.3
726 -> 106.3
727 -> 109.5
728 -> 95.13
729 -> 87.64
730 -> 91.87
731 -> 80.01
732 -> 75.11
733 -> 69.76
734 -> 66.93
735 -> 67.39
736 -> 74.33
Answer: 80.01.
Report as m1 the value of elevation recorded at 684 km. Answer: 113.5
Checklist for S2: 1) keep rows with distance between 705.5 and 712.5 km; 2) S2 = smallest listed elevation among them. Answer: 117.8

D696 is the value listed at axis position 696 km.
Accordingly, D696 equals 128.6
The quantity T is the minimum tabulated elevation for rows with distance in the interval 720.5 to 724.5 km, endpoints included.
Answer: 108.9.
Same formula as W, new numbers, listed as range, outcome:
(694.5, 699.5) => 122.5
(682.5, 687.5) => 103.2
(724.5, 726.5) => 106.3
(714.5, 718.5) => 118.2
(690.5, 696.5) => 117.4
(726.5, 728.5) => 95.13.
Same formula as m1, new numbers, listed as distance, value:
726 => 106.3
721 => 108.9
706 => 124.9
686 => 116.7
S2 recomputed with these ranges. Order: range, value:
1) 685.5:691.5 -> 116.7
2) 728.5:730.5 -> 87.64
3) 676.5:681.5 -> 97.41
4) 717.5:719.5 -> 122.7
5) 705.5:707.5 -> 124.9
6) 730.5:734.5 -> 66.93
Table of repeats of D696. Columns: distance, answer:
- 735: 67.39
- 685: 103.2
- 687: 121.2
